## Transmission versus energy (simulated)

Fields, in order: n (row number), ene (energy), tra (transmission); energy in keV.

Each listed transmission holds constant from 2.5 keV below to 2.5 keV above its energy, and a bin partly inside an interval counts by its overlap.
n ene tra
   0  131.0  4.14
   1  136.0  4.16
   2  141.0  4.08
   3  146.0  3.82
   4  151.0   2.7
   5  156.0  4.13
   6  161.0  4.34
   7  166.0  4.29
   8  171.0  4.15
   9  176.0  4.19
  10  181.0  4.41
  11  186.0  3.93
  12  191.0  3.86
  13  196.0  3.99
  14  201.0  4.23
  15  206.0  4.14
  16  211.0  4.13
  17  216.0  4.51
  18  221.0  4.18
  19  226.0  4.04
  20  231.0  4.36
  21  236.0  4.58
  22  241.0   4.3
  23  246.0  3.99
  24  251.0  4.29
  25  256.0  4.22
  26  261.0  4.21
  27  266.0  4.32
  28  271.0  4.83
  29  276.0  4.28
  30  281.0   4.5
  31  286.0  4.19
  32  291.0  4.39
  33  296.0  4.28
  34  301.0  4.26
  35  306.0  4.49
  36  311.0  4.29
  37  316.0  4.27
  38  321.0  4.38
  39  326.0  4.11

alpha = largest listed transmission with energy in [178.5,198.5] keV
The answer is 4.41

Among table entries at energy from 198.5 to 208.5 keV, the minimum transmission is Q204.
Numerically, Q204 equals 4.14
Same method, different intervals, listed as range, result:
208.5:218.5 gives 4.13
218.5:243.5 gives 4.04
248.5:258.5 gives 4.22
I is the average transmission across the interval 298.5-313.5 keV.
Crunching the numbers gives 4.35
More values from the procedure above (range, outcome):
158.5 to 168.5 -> 4.31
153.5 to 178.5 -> 4.22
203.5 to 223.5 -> 4.24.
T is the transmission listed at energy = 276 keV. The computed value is 4.28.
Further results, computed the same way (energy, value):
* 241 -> 4.3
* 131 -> 4.14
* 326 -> 4.11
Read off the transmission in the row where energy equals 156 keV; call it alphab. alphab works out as 4.13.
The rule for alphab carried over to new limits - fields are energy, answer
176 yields 4.19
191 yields 3.86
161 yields 4.34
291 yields 4.39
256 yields 4.22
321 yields 4.38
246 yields 3.99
